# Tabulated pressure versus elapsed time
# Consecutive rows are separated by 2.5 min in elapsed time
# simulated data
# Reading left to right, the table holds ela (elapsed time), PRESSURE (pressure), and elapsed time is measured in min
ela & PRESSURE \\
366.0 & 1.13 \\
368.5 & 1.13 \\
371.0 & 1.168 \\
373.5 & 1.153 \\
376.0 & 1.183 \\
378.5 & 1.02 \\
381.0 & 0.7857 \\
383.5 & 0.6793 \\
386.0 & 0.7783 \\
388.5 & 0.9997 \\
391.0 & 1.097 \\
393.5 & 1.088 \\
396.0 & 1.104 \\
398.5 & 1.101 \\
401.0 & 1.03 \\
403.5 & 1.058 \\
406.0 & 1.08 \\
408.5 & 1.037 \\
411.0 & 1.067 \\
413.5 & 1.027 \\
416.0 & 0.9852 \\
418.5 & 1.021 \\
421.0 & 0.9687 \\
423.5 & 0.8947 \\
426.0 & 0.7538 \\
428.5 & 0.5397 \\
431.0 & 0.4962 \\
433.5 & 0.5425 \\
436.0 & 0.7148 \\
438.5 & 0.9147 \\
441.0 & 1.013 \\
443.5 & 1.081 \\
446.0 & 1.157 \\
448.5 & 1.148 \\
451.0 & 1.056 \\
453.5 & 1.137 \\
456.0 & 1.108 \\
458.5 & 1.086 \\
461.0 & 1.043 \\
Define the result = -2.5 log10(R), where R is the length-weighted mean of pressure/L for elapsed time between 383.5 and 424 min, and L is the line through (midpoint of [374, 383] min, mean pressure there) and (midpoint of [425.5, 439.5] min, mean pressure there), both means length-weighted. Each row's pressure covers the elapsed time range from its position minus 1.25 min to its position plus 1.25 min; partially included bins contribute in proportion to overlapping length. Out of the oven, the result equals -0.23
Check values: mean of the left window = 0.983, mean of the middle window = 1.01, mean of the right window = 0.651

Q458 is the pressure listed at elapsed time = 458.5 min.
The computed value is 1.086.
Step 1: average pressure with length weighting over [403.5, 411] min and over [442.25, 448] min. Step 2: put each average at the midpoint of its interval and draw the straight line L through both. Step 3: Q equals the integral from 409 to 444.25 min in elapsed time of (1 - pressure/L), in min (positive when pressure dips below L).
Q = 7.5 min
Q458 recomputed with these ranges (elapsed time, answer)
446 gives 1.157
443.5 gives 1.081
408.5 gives 1.037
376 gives 1.183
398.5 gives 1.101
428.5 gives 0.5397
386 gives 0.7783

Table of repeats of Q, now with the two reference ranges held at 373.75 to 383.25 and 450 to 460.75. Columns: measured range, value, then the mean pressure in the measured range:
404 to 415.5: -0.26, 1.05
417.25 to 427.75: 1.53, 0.892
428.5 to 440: 4.35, 0.661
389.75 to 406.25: -1.17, 1.08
